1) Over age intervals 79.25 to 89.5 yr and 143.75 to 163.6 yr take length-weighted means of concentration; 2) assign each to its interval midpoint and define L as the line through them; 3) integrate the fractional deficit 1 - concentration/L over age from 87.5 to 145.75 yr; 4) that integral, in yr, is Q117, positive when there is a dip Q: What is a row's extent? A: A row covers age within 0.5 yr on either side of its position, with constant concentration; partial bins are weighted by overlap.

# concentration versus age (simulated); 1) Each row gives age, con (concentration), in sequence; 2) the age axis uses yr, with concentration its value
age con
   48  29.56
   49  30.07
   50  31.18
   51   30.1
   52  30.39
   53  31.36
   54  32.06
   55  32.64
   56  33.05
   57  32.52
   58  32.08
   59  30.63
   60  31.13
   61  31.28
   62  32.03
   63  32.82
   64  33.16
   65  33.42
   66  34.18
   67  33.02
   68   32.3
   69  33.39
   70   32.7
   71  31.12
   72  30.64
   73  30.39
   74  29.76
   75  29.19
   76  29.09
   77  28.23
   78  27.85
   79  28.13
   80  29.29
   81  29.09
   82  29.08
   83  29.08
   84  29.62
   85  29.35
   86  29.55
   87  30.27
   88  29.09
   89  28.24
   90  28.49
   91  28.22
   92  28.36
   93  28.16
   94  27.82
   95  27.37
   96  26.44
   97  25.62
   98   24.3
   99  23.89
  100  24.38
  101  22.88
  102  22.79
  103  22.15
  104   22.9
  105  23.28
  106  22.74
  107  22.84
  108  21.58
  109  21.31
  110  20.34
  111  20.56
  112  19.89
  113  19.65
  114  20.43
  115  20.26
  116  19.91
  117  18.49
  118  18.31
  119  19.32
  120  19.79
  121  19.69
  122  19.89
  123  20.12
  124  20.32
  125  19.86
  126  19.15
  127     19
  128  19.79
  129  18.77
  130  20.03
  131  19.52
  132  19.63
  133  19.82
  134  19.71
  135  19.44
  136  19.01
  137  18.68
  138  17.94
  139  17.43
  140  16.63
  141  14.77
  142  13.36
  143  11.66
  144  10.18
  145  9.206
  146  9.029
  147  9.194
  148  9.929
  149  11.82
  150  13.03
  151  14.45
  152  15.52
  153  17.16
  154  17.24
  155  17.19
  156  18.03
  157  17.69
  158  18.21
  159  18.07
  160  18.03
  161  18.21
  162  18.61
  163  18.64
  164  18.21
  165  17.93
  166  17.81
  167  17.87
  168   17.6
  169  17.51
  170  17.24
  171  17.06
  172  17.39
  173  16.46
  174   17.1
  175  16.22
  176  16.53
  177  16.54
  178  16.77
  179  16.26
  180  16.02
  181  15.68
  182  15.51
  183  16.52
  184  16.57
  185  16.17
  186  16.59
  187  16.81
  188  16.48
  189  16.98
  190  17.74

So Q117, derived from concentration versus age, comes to 4.9 yr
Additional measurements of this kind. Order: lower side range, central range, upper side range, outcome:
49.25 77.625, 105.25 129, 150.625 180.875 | 3.8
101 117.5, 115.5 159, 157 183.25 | 5.6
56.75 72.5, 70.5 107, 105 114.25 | -1.5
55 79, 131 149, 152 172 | 5.1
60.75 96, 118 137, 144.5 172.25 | 1.6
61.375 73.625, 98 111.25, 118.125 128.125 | 0.7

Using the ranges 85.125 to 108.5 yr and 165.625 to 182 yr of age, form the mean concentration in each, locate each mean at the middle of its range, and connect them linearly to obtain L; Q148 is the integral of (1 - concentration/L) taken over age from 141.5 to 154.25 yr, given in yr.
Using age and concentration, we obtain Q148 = 4.78 yr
